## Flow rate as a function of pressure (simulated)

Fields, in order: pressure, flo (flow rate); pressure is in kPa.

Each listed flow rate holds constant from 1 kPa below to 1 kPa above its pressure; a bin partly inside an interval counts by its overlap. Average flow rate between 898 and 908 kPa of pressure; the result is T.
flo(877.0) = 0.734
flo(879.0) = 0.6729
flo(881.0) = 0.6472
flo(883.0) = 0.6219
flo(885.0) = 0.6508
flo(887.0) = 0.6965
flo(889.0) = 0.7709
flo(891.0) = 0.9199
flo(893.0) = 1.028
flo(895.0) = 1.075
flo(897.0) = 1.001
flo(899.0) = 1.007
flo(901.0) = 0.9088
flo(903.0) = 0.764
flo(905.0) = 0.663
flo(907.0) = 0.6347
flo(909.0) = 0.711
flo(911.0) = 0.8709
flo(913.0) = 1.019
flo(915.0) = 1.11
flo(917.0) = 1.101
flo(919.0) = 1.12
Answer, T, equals 0.795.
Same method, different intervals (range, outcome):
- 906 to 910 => 0.673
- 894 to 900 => 1.03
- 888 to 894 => 0.906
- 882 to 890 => 0.685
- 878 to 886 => 0.648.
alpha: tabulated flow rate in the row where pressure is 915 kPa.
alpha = 1.11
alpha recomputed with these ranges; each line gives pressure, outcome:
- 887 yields 0.6965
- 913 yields 1.019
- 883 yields 0.6219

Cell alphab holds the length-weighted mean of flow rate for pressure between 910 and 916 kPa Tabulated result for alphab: 1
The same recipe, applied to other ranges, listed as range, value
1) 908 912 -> 0.791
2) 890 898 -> 1.01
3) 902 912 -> 0.729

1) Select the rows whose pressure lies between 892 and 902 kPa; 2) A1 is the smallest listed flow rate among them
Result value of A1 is 0.9088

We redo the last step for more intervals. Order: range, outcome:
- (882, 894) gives 0.6219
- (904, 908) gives 0.6347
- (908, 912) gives 0.711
